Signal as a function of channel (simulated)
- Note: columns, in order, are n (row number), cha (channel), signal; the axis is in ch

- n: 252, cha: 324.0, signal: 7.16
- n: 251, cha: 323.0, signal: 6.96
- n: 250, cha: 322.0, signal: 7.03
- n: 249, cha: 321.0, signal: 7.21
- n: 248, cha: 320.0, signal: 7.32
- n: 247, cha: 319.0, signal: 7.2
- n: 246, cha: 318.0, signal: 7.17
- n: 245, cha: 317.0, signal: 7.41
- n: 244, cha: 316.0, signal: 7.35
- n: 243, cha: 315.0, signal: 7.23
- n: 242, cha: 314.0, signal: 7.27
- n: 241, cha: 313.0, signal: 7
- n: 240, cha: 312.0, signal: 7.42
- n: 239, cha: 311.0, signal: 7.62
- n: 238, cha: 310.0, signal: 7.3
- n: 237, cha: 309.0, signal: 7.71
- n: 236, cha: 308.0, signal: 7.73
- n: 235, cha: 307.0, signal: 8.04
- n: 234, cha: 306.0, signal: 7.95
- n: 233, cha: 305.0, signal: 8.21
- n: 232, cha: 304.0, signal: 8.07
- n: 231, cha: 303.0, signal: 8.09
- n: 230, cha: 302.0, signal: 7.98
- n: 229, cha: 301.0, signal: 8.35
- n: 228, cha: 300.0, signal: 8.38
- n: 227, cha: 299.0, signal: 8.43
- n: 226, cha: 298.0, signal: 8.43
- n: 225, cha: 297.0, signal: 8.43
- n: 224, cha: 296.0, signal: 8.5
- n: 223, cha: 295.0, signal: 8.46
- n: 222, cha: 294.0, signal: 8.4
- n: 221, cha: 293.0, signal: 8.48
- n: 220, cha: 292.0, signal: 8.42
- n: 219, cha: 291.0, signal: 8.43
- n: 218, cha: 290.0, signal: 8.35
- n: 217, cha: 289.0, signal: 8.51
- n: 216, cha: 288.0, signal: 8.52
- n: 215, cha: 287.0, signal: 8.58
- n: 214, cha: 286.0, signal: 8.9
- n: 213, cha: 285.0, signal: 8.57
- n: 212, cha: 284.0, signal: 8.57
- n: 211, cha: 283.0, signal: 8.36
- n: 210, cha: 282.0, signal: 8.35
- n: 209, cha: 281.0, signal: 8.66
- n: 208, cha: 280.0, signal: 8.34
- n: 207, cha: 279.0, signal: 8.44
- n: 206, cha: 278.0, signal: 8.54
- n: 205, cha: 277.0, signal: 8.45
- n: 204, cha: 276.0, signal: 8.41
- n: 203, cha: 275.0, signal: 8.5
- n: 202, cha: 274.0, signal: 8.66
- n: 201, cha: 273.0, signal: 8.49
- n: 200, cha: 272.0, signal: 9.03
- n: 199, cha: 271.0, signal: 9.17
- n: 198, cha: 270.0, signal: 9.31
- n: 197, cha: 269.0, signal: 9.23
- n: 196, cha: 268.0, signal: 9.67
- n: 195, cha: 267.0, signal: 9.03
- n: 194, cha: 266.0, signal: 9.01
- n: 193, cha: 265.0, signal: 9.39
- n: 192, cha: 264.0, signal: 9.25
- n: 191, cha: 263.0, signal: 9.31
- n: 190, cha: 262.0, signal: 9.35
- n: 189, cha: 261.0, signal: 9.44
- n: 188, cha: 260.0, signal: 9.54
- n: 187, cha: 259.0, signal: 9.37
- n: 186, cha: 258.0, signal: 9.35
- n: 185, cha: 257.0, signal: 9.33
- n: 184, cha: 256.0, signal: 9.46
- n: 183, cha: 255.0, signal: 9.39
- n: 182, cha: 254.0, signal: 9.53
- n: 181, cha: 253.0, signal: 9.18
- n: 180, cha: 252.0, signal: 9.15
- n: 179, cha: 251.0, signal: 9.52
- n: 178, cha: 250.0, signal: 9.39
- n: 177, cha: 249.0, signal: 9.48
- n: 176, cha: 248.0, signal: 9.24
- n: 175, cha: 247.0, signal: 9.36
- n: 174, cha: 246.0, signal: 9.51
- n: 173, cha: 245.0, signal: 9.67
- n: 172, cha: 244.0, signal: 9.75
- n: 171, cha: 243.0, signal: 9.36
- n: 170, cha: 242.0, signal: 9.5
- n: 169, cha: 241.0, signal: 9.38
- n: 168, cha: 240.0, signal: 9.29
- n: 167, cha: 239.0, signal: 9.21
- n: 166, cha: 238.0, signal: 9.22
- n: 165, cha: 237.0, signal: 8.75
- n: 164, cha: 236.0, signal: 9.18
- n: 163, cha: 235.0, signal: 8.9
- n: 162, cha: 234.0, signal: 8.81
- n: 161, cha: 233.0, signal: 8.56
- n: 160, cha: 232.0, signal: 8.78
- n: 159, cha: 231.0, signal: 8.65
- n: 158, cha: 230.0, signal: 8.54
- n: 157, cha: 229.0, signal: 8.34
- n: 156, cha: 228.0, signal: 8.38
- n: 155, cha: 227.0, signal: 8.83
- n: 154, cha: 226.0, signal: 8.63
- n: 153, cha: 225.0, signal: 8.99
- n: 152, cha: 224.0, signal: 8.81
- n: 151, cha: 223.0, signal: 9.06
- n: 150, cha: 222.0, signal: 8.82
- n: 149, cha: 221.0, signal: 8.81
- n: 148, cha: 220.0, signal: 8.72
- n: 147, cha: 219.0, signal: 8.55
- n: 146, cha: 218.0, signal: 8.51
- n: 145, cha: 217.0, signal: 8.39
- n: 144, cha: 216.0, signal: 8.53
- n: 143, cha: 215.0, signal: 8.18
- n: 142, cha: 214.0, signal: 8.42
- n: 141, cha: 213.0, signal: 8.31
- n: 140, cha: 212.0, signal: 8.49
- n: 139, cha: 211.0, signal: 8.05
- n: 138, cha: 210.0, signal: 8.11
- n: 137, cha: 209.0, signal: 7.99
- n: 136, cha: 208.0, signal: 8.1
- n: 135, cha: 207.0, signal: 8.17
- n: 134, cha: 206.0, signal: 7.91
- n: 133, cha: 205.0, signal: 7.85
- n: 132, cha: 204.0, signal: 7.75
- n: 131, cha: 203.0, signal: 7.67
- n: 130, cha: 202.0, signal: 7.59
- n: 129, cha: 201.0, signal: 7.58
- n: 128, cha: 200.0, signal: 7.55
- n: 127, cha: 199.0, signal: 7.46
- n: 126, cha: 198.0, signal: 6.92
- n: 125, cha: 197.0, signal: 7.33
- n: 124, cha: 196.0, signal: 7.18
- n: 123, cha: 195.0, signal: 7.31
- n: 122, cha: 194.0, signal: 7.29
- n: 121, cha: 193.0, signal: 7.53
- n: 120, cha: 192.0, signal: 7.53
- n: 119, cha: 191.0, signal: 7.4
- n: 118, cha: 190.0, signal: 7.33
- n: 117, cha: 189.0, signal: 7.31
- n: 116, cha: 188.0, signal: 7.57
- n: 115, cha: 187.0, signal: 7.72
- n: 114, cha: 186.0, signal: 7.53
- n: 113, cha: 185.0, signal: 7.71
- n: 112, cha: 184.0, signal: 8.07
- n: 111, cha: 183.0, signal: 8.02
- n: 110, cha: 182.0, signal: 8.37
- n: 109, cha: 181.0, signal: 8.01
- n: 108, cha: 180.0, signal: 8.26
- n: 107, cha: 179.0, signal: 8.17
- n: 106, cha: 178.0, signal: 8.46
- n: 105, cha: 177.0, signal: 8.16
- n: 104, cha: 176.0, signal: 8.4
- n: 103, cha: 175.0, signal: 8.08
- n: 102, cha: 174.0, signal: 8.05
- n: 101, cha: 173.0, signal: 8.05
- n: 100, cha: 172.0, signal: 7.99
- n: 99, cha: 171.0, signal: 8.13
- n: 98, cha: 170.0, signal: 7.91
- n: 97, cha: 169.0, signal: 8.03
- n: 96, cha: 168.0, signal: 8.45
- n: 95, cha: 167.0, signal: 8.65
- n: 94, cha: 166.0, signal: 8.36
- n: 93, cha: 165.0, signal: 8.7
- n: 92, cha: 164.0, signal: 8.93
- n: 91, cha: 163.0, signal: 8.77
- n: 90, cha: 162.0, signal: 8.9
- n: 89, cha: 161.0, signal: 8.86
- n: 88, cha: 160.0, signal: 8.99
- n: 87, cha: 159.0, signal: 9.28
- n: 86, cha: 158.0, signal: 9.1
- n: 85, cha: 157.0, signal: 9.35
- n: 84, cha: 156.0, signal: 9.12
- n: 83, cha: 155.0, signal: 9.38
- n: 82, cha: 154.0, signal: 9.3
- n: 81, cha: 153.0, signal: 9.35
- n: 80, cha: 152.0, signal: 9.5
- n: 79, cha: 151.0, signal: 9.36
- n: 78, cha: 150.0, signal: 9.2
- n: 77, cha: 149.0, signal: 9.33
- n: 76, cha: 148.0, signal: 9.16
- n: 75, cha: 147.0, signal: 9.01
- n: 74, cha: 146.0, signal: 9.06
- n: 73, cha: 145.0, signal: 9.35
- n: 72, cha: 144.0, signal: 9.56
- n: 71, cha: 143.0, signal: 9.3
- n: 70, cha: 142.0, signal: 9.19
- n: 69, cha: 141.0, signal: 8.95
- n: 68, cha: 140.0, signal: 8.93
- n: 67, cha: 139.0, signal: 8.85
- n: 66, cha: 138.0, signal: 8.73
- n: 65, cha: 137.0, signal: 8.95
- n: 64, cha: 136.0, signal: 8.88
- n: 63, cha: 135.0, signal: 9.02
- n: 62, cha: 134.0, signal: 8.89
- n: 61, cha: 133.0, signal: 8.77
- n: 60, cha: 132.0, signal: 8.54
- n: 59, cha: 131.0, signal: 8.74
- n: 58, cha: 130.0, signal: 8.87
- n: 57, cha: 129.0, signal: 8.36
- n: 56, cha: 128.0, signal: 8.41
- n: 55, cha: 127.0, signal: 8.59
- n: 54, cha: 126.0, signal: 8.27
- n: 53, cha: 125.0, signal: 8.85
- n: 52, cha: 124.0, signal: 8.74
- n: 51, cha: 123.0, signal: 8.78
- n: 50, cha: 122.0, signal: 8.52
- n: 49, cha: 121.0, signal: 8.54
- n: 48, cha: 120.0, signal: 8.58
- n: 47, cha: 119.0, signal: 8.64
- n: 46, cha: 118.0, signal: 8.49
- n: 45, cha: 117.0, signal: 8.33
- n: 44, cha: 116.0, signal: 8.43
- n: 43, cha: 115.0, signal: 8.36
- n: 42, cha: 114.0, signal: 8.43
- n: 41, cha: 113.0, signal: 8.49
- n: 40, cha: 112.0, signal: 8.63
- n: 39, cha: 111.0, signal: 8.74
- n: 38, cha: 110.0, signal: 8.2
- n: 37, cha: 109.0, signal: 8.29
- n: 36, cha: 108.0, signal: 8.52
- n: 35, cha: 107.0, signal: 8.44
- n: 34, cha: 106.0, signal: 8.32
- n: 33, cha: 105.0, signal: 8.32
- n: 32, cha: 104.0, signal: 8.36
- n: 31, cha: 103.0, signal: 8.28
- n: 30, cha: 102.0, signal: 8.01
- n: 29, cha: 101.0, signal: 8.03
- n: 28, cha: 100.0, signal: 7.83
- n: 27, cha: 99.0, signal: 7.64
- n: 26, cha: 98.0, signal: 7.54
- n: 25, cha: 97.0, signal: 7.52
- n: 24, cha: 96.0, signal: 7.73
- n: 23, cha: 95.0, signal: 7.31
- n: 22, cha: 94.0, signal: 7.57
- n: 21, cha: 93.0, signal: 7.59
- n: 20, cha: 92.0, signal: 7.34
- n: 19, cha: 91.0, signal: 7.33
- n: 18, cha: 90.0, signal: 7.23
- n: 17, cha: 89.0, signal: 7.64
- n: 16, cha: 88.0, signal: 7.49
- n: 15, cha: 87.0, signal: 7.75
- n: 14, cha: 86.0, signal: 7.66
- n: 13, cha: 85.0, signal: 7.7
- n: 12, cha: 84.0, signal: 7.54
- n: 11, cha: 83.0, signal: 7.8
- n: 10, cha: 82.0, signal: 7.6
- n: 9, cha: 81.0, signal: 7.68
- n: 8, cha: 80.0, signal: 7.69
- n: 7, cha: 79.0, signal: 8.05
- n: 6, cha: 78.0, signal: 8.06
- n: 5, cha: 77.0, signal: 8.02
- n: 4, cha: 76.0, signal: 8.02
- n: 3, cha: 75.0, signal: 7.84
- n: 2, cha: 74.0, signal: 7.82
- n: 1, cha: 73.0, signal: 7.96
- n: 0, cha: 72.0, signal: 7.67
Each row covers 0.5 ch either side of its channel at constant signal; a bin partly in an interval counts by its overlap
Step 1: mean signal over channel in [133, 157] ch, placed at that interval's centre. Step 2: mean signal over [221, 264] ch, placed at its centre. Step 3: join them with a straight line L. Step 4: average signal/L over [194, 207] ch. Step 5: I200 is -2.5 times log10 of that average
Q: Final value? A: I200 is 0.21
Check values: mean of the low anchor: 9.14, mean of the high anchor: 9.15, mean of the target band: 7.53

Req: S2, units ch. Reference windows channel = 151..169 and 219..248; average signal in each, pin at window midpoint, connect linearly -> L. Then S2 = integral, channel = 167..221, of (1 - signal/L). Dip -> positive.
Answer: 6.3 ch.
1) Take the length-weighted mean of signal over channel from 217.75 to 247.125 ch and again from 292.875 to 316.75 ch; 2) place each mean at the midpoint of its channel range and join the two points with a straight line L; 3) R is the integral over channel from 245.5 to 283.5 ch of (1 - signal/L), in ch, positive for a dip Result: -2.6 ch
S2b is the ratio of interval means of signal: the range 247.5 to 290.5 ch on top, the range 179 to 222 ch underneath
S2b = 1.1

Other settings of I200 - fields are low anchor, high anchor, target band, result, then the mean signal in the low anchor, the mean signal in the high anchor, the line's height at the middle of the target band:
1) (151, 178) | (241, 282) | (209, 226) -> 0.05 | 8.69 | 9.16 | 8.95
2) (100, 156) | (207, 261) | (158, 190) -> 0.07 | 8.74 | 8.93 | 8.82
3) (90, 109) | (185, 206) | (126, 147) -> -0.15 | 7.87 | 7.49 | 7.72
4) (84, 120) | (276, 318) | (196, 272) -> -0.09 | 8.01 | 8.14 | 8.1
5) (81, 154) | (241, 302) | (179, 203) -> 0.14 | 8.42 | 8.93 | 8.66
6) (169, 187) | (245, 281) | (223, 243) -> -0.02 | 8.07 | 9.14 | 8.76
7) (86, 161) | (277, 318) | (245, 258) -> -0.14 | 8.54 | 8.14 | 8.24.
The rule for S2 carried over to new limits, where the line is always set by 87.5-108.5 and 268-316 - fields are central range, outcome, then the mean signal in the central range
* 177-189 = 0.1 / 7.97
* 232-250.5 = -2.4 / 9.24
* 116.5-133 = -1.5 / 8.58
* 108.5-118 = -0.7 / 8.44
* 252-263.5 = -1.6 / 9.38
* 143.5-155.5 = -2.0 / 9.3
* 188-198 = 0.9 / 7.35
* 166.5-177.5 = -0.2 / 8.17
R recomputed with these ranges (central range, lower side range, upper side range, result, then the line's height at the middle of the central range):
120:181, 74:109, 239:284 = -3.7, 8.27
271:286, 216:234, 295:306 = -0.3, 8.39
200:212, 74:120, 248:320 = 0.6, 8.3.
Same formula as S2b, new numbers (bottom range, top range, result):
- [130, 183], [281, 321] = 0.92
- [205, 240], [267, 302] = 1.00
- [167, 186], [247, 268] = 1.15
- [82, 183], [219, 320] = 1.02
